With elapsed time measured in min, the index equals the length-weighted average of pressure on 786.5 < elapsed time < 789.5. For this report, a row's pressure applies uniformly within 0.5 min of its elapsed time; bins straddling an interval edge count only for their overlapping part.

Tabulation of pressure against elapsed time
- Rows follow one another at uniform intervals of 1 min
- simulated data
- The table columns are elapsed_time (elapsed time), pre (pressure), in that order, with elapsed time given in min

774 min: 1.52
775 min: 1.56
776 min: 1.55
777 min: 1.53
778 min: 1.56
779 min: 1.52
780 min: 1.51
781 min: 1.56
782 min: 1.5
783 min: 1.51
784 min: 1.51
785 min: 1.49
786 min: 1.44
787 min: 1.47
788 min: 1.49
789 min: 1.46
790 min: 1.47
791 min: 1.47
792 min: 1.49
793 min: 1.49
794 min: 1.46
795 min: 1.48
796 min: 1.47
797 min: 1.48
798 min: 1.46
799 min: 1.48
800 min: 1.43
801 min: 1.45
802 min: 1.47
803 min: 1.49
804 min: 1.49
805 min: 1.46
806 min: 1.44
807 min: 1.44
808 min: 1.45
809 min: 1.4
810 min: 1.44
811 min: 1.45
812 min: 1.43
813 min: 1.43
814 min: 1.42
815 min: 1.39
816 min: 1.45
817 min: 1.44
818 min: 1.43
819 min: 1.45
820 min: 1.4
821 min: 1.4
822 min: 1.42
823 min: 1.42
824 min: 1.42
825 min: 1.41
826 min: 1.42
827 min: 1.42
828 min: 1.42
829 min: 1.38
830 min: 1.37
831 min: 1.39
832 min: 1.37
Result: 1.47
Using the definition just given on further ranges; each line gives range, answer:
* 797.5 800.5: 1.46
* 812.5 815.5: 1.41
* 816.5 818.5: 1.44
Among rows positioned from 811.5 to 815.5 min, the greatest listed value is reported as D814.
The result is 1.43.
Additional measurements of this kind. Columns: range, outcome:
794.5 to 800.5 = 1.48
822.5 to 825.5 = 1.42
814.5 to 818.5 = 1.45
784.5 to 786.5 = 1.49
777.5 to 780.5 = 1.56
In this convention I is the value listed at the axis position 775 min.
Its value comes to 1.56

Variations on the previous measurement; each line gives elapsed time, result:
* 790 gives 1.47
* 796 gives 1.47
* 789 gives 1.46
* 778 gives 1.56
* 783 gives 1.51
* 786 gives 1.44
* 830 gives 1.37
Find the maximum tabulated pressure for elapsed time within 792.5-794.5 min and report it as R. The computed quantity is 1.49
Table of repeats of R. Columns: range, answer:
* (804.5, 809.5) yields 1.46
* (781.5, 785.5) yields 1.51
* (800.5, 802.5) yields 1.47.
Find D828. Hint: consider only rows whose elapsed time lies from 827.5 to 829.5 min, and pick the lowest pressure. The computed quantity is 1.38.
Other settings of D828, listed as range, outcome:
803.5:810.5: 1.4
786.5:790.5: 1.46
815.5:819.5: 1.43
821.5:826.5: 1.41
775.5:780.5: 1.51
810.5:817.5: 1.39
